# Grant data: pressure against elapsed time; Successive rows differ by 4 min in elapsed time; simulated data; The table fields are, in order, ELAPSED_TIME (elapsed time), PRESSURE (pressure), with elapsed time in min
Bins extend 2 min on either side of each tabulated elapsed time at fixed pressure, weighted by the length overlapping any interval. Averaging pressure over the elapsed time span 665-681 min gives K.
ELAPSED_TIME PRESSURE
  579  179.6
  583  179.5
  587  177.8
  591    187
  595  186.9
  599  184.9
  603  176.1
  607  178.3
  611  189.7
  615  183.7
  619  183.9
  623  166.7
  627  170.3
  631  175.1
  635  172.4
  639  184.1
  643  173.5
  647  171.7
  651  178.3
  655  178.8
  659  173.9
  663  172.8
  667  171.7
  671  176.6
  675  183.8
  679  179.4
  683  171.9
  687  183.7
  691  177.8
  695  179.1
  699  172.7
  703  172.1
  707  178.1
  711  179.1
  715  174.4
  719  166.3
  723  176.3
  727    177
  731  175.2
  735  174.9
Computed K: 178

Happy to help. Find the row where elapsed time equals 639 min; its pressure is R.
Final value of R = 184.1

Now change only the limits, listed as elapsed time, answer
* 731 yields 175.2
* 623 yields 166.7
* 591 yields 187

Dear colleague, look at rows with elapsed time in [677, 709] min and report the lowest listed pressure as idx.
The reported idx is 171.9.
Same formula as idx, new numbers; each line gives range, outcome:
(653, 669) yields 171.7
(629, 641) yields 172.4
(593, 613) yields 176.1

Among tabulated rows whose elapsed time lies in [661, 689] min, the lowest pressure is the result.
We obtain 171.7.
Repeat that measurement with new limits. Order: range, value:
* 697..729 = 166.3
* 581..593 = 177.8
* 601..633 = 166.7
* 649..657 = 178.3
